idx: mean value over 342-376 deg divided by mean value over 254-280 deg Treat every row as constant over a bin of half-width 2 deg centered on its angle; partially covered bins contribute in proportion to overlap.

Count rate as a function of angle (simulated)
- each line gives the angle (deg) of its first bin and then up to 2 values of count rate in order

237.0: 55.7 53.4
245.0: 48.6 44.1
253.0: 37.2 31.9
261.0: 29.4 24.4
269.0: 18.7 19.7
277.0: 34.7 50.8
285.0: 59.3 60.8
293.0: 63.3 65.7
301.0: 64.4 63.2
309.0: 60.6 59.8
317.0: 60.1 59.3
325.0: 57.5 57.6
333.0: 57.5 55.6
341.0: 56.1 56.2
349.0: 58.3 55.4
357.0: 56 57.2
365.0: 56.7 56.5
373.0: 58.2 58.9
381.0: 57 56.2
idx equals 2.04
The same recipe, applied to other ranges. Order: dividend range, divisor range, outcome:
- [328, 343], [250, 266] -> 1.77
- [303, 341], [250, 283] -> 1.88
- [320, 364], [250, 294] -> 1.47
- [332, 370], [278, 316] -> 0.94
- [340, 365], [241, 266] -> 1.50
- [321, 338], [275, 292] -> 1.10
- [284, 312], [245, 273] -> 1.99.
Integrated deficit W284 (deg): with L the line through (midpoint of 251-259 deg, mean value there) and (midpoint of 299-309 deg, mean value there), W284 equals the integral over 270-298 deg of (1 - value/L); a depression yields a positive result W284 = 1.97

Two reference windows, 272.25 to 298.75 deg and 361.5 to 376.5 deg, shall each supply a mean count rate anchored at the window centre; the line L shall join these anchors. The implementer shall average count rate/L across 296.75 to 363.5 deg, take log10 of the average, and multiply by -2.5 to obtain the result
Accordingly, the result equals -0.08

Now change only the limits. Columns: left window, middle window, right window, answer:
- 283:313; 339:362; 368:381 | 0.051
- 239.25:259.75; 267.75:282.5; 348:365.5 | 0.432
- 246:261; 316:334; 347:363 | -0.147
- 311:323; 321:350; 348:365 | 0.022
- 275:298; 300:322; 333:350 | -0.098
